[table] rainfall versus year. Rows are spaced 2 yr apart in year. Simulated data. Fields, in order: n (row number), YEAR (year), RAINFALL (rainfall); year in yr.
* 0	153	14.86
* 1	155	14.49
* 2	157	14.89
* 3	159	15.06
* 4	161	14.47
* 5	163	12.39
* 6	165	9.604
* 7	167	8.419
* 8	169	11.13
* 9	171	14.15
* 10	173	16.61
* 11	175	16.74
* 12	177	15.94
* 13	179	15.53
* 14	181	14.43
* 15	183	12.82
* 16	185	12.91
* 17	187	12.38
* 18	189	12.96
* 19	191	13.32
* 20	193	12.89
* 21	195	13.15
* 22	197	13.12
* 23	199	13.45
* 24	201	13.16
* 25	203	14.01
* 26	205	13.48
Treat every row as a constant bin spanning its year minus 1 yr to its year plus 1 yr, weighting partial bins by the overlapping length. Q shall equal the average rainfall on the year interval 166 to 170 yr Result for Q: 9.77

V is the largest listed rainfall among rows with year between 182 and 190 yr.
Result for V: 12.96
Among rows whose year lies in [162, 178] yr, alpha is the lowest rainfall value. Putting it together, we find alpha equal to 8.419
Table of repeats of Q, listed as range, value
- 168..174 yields 14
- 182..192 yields 12.9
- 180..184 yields 13.6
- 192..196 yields 13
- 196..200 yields 13.3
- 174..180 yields 16.1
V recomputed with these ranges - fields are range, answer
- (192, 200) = 13.45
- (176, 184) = 15.94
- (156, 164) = 15.06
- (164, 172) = 14.15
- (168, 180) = 16.74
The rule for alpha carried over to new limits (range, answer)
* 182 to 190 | 12.38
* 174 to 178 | 15.94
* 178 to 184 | 12.82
